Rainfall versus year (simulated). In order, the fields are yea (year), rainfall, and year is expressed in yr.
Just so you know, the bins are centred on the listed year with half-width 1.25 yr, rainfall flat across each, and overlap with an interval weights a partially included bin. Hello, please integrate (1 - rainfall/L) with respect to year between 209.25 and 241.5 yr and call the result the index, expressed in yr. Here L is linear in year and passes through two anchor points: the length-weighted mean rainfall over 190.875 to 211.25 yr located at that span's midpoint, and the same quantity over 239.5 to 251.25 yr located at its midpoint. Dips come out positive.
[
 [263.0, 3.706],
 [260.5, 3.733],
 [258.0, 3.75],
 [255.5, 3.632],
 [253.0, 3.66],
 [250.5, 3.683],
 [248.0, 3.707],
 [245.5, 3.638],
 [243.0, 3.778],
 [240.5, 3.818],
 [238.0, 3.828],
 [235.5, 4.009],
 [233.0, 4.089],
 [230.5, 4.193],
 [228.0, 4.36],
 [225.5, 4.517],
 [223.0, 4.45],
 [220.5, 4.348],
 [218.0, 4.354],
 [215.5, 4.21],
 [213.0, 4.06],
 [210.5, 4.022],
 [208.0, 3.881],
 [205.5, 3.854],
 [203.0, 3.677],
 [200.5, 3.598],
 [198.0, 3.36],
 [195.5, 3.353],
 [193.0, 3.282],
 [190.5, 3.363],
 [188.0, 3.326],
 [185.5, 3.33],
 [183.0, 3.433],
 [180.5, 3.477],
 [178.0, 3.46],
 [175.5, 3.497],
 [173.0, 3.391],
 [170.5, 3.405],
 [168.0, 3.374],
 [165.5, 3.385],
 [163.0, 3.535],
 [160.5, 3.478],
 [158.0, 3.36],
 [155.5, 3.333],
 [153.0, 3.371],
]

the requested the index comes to -4.4 yr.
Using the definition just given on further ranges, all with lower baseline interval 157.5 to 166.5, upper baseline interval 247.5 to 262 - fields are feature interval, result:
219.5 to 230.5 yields -2.37 yr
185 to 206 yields 0.51 yr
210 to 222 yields -2.09 yr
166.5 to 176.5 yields 0.17 yr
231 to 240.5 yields -0.86 yr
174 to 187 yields 0.22 yr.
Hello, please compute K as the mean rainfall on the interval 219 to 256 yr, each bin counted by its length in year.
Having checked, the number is 3.99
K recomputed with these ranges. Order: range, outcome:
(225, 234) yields 4.28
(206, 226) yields 4.21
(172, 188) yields 3.42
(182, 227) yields 3.81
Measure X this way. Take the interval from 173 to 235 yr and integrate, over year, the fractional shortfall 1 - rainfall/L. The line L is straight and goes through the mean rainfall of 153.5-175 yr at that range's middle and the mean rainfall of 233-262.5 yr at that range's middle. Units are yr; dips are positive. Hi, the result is -3.9 yr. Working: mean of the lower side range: 3.41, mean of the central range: 3.81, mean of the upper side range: 3.76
